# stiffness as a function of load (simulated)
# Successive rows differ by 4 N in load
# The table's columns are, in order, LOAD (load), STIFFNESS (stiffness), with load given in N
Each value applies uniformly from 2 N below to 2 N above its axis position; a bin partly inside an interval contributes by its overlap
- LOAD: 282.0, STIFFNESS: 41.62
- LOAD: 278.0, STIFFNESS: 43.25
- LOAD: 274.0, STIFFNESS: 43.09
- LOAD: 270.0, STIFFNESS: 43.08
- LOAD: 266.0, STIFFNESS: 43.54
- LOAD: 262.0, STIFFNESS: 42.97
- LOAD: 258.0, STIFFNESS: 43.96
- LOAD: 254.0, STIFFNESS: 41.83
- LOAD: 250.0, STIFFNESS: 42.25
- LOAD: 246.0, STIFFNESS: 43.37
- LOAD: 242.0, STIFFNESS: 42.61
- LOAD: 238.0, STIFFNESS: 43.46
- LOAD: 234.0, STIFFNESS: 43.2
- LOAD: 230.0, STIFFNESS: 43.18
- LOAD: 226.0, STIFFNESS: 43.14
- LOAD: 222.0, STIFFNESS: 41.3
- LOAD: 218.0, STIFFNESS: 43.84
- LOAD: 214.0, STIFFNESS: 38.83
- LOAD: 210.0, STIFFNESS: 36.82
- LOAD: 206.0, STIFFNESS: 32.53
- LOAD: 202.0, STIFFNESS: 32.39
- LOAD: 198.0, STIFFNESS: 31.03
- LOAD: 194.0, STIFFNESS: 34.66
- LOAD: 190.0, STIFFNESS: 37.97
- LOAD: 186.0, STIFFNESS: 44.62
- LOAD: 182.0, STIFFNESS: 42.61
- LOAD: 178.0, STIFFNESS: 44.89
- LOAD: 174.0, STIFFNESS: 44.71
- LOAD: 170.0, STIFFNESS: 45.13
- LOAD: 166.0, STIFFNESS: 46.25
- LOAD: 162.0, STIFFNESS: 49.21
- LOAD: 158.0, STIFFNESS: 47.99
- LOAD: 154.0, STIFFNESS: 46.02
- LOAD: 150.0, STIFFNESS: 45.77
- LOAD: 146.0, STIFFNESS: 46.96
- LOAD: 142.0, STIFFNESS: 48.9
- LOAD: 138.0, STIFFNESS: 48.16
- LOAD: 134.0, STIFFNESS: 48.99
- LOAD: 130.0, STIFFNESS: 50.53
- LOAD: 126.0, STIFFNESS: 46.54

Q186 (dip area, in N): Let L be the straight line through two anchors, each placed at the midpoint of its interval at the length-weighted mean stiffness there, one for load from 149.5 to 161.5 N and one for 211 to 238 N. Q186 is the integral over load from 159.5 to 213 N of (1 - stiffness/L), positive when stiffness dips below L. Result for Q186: 5.6 N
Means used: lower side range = 47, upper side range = 42.1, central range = 40.3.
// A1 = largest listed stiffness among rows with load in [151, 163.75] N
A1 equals 49.21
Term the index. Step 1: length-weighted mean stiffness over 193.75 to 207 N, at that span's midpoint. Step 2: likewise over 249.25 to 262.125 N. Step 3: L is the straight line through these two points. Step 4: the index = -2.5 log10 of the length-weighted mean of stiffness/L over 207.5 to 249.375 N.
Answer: -0.12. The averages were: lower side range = 32.4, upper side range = 42.8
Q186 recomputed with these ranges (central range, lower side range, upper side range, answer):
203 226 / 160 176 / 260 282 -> 3.1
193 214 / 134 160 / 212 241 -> 4.7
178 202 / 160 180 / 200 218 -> 1.7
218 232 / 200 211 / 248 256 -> -2.1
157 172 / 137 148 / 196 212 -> -1.5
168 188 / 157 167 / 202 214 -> -0.5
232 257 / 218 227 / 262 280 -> 0.0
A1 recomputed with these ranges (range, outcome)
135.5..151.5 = 48.9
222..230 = 43.18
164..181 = 46.25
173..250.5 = 44.89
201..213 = 36.82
